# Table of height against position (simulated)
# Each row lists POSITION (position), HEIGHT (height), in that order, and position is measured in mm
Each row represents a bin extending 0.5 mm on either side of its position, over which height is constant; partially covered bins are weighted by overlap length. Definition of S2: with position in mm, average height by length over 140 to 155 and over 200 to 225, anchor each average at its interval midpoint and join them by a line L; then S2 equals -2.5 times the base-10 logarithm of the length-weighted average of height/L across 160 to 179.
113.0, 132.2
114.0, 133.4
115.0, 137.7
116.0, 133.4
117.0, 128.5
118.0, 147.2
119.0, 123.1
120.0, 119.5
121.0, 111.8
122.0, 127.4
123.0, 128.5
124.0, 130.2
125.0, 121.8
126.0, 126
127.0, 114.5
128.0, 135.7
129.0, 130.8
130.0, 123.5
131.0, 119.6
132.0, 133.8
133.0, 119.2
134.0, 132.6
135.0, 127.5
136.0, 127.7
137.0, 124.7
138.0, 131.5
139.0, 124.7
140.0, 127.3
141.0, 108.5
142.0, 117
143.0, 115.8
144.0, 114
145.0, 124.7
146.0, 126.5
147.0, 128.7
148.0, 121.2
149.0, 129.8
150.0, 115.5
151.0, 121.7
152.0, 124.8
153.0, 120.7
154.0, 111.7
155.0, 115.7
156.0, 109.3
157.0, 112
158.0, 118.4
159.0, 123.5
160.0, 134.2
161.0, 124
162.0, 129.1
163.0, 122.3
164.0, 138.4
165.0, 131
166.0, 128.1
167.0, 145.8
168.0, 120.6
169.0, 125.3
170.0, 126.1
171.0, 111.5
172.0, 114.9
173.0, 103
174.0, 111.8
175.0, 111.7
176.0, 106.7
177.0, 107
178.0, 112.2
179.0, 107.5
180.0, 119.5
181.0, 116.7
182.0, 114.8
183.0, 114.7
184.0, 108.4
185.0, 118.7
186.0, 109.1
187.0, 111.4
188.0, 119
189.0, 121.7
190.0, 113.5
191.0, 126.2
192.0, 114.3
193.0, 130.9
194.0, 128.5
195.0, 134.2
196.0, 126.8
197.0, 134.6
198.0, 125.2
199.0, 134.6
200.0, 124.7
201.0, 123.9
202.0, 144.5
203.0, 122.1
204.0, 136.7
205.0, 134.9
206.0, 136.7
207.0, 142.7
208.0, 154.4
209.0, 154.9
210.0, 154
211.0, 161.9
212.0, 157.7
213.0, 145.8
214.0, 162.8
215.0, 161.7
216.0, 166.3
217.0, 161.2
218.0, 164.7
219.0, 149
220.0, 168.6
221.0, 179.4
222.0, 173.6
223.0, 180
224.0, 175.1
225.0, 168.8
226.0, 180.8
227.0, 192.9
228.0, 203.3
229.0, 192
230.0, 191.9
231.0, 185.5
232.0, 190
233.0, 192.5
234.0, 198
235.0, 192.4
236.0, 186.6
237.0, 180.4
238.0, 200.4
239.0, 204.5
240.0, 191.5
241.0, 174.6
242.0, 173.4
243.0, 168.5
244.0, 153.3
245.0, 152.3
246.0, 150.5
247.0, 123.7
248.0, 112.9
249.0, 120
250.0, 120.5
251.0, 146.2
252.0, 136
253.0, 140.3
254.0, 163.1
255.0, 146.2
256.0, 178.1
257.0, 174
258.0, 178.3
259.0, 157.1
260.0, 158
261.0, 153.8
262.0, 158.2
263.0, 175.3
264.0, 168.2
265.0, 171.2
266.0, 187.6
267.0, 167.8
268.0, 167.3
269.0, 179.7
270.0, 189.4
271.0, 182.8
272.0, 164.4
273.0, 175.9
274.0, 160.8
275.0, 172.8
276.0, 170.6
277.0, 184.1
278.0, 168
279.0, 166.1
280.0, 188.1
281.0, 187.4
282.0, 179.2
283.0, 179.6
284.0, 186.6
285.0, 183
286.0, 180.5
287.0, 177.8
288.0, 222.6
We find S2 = 0.09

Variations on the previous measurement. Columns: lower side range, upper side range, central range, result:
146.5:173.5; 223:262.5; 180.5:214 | 0.10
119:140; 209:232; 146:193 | 0.22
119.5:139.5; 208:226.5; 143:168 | 0.11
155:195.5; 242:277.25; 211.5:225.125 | -0.18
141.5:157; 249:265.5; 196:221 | -0.05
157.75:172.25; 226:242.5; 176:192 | 0.25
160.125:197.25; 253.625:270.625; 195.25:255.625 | -0.09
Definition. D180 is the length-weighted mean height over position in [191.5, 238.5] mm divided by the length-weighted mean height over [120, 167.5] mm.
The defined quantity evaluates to 1.29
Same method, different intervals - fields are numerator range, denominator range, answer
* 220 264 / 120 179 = 1.39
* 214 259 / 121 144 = 1.36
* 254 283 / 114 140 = 1.35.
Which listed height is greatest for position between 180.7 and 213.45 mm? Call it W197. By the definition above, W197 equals 161.9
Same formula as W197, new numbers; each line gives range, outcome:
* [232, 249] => 204.5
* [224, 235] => 203.3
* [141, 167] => 145.8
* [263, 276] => 189.4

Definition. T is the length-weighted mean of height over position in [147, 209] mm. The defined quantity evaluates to 123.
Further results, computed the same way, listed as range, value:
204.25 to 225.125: 159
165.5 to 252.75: 146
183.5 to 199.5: 122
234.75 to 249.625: 165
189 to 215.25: 137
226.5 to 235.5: 193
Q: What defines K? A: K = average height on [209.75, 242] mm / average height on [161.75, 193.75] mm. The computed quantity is 1.5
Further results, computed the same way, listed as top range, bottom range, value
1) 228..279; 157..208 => 1.37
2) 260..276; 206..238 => 0.99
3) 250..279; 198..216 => 1.15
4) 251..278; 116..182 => 1.37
